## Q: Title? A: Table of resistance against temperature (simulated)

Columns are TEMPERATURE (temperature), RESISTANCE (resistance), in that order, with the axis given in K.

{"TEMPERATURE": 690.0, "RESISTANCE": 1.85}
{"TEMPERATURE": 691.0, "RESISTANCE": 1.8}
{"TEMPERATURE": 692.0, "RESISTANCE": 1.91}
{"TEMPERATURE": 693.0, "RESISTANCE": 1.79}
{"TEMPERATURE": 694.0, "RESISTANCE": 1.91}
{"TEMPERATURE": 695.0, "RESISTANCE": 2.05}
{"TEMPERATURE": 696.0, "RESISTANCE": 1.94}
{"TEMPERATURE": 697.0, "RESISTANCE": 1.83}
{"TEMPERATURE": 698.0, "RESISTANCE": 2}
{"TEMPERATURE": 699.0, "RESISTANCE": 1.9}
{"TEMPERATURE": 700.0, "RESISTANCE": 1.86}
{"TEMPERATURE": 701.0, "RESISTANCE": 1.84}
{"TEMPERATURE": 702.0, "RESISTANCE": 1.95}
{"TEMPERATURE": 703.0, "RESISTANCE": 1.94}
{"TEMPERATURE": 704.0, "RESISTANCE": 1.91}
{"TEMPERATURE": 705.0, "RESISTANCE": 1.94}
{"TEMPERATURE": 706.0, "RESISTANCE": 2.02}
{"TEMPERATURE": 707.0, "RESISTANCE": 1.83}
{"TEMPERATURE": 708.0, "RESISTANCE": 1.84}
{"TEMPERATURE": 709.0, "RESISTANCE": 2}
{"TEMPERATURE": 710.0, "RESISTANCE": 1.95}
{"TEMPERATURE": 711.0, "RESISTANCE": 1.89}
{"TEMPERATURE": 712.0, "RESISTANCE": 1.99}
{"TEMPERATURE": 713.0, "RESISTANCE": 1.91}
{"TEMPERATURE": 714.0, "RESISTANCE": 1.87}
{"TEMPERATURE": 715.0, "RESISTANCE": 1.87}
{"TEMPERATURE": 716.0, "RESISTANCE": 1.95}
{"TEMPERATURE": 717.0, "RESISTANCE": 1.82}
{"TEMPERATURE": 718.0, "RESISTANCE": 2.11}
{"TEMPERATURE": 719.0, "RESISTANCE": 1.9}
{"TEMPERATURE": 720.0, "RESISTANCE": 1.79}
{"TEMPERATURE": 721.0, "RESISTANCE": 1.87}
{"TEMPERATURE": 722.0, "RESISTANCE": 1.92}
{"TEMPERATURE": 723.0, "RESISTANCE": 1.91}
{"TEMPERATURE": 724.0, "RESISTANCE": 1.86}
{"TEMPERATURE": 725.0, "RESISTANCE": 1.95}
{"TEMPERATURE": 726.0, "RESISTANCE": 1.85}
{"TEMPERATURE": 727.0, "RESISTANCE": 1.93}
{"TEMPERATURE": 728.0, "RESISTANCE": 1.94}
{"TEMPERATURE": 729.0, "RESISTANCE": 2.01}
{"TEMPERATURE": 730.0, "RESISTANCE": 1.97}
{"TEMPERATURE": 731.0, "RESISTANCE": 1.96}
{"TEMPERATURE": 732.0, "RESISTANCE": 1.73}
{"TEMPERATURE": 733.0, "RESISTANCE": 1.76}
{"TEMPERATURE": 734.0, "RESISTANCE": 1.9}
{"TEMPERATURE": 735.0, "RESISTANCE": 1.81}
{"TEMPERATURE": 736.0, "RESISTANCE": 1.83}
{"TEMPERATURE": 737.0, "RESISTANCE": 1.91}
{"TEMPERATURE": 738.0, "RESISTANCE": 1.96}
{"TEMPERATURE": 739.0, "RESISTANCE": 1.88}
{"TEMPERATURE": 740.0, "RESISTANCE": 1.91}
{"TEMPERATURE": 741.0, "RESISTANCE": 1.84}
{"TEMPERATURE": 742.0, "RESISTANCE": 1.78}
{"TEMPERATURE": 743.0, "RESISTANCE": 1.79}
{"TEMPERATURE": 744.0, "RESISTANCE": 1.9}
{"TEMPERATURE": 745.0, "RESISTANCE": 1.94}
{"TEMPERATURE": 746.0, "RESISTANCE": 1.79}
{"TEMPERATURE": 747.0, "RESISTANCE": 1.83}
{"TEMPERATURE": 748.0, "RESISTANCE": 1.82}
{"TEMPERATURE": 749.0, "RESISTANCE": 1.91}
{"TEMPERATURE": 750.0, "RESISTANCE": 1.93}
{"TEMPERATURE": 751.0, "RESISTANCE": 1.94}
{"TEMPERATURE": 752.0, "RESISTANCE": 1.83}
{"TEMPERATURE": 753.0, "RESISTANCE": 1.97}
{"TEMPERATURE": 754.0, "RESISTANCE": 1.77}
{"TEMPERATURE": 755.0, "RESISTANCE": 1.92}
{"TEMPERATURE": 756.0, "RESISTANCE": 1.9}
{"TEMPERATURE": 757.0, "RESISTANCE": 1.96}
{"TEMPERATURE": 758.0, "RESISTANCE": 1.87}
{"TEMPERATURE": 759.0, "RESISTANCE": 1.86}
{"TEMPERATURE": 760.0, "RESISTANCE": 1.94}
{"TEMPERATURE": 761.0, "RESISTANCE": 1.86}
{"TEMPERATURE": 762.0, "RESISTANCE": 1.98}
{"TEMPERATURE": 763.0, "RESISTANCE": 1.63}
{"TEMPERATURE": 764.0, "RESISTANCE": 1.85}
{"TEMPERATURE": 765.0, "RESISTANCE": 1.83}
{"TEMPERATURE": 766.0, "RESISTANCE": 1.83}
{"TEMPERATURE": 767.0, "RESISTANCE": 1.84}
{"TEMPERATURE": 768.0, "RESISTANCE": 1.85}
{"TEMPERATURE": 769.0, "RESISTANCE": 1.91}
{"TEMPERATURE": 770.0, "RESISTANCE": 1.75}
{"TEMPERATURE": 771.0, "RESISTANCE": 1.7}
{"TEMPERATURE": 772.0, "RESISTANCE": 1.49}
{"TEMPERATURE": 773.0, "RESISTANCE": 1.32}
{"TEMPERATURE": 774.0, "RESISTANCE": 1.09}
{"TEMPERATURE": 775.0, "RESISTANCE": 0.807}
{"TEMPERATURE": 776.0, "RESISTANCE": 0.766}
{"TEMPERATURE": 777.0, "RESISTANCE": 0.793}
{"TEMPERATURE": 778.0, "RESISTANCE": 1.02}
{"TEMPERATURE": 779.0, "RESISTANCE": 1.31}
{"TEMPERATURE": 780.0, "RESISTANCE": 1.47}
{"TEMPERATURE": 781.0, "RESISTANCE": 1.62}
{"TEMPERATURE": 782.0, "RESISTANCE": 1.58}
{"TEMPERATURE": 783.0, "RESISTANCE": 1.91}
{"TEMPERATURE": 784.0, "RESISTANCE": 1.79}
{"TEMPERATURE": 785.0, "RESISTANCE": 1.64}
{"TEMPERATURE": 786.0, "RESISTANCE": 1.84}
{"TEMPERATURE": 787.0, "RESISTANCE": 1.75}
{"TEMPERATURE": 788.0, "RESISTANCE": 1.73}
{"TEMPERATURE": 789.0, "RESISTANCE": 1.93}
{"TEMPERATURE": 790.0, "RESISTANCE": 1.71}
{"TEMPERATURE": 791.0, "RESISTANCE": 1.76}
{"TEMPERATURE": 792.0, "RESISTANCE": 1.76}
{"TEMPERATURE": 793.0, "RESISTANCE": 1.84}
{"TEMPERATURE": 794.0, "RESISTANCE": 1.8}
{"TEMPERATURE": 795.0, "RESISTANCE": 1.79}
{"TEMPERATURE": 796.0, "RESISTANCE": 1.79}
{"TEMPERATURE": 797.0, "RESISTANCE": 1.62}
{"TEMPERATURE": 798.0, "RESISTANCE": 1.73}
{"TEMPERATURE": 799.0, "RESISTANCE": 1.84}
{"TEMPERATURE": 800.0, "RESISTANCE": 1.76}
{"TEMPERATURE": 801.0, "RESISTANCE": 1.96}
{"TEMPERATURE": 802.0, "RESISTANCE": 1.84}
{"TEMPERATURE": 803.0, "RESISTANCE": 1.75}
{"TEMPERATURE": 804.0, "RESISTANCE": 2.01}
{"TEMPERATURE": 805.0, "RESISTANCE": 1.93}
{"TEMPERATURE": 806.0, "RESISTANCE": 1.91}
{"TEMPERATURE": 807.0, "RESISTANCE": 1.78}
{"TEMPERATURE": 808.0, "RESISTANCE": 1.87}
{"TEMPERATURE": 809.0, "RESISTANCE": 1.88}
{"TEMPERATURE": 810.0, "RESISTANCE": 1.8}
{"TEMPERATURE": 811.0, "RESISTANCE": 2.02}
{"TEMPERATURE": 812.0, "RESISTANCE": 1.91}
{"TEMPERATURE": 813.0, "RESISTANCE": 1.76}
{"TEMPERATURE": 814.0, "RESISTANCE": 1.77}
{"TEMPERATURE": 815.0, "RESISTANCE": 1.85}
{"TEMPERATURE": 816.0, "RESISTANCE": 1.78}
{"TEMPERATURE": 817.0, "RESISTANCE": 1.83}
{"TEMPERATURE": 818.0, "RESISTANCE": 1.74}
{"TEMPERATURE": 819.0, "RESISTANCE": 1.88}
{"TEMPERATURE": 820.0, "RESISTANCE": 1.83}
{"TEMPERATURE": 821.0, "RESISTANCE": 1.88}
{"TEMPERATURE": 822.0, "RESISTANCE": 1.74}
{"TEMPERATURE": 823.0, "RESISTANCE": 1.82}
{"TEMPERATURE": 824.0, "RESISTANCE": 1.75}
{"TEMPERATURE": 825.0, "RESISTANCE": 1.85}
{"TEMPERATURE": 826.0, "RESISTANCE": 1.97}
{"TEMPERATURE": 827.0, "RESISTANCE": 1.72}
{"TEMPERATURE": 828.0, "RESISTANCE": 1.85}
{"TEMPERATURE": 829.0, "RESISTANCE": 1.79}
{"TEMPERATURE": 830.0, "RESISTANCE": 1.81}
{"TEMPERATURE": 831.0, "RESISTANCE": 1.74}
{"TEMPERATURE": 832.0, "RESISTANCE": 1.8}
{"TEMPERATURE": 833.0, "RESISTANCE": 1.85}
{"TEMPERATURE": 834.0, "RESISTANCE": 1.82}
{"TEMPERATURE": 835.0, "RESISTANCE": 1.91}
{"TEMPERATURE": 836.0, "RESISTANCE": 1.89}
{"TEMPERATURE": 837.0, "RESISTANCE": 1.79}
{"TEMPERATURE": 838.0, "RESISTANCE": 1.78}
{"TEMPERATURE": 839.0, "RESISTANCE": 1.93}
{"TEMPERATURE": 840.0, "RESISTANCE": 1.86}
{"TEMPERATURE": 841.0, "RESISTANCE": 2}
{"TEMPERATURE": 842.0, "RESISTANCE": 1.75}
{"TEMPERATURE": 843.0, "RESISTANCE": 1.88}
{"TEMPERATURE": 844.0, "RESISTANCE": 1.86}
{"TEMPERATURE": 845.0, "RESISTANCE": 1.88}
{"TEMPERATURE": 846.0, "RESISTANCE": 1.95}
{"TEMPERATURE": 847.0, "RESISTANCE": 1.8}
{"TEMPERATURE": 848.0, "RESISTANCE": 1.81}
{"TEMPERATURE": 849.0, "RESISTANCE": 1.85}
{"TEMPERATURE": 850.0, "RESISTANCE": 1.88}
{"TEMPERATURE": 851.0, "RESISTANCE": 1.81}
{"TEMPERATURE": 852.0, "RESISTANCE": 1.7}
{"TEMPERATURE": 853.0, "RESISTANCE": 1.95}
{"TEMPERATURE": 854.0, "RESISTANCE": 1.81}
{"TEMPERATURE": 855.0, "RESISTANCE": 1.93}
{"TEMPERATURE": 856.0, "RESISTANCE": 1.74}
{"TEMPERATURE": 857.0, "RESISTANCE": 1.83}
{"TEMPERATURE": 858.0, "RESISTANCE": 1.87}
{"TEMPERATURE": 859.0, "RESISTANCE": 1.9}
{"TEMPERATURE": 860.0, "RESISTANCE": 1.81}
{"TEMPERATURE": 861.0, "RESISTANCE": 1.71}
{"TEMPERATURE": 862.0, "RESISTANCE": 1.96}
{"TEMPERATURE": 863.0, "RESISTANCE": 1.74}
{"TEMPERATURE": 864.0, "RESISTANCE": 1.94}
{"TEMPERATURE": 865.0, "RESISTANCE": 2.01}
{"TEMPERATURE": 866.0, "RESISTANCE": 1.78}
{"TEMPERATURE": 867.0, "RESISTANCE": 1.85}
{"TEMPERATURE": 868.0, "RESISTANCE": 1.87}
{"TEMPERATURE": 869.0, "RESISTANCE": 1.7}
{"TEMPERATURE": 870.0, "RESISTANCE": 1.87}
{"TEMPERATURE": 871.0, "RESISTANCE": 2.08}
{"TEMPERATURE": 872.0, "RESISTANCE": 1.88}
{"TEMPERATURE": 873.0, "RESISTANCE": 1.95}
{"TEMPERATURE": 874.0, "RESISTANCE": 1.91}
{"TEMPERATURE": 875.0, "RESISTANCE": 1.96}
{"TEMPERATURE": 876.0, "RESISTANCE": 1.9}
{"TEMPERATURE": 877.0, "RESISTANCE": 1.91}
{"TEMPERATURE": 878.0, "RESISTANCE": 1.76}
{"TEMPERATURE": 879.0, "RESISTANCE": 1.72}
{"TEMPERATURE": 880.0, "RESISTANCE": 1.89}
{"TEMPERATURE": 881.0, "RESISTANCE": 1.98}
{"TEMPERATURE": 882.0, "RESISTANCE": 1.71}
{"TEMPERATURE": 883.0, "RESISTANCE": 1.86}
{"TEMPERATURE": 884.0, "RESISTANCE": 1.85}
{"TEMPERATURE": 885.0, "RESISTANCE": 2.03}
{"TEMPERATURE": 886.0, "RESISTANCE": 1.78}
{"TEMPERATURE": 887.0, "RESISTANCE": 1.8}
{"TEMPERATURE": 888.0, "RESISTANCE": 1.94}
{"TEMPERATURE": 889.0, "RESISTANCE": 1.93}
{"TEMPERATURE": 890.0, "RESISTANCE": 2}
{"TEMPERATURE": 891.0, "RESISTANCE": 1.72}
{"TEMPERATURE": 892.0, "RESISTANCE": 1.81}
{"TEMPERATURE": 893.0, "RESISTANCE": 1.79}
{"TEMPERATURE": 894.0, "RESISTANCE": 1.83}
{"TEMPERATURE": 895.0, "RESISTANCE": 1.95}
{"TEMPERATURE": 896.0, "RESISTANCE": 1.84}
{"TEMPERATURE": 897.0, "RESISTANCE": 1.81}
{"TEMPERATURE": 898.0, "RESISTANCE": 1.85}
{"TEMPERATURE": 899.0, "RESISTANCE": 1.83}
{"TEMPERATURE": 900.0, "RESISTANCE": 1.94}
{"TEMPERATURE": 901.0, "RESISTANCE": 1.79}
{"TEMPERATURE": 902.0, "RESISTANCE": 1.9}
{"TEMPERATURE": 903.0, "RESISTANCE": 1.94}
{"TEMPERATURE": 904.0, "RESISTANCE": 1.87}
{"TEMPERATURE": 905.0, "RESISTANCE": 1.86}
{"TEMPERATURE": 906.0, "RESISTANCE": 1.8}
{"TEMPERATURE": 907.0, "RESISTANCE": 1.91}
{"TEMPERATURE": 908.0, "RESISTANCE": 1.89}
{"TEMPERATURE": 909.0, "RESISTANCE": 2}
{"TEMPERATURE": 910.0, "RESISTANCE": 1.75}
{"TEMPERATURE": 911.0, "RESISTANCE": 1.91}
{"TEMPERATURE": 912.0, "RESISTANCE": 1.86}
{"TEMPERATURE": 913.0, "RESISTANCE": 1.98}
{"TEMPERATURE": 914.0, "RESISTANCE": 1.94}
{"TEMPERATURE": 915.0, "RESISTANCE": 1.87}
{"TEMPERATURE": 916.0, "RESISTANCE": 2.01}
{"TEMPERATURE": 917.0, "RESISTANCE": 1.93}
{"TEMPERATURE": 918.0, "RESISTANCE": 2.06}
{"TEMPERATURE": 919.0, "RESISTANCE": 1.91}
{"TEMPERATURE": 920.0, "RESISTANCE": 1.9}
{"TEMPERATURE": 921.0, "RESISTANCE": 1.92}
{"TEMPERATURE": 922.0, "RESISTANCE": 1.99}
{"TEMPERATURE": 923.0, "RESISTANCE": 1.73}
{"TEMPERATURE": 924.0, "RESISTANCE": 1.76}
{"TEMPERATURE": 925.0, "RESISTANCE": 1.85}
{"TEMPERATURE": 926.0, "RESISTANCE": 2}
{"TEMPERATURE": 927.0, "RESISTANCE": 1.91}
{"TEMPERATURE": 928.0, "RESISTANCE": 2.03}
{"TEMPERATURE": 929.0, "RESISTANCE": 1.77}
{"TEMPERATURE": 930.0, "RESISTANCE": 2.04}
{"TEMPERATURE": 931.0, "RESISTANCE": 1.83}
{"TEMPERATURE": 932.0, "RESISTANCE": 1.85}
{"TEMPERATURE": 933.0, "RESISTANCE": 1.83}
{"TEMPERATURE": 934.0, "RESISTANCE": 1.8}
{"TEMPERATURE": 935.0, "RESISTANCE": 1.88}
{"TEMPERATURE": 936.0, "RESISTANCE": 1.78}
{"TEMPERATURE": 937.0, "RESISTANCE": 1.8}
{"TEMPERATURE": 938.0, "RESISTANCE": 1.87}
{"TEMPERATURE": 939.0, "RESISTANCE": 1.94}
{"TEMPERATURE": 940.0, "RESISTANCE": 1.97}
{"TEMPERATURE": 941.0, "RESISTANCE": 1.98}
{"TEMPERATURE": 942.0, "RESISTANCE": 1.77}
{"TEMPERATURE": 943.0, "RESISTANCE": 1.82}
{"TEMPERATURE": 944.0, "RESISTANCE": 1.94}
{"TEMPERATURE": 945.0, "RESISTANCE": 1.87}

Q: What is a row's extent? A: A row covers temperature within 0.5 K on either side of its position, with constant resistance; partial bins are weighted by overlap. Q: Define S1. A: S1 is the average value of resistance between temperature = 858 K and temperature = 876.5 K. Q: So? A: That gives 1.88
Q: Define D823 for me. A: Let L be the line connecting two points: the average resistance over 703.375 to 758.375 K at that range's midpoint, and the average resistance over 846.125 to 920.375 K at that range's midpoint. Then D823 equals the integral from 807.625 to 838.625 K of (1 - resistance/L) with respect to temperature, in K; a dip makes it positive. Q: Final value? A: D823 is 0.8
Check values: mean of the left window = 1.89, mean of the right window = 1.87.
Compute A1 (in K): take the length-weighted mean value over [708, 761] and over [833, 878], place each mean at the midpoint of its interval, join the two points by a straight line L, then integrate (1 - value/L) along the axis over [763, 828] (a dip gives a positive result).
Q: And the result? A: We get 5.6 K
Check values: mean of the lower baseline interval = 1.89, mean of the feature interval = 1.71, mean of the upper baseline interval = 1.86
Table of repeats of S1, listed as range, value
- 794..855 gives 1.84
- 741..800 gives 1.71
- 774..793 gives 1.51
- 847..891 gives 1.86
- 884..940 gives 1.88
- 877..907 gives 1.86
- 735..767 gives 1.87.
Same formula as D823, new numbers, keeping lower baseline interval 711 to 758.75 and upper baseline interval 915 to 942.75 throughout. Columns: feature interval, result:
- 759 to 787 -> 4.6 K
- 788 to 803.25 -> 0.8 K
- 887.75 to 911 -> 0.3 K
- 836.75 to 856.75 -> 0.4 K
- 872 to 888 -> 0.2 K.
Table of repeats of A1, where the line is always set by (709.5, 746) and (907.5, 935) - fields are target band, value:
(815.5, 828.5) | 0.5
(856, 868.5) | 0.3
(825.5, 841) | 0.5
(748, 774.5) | 1.3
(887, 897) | 0.2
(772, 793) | 4.5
